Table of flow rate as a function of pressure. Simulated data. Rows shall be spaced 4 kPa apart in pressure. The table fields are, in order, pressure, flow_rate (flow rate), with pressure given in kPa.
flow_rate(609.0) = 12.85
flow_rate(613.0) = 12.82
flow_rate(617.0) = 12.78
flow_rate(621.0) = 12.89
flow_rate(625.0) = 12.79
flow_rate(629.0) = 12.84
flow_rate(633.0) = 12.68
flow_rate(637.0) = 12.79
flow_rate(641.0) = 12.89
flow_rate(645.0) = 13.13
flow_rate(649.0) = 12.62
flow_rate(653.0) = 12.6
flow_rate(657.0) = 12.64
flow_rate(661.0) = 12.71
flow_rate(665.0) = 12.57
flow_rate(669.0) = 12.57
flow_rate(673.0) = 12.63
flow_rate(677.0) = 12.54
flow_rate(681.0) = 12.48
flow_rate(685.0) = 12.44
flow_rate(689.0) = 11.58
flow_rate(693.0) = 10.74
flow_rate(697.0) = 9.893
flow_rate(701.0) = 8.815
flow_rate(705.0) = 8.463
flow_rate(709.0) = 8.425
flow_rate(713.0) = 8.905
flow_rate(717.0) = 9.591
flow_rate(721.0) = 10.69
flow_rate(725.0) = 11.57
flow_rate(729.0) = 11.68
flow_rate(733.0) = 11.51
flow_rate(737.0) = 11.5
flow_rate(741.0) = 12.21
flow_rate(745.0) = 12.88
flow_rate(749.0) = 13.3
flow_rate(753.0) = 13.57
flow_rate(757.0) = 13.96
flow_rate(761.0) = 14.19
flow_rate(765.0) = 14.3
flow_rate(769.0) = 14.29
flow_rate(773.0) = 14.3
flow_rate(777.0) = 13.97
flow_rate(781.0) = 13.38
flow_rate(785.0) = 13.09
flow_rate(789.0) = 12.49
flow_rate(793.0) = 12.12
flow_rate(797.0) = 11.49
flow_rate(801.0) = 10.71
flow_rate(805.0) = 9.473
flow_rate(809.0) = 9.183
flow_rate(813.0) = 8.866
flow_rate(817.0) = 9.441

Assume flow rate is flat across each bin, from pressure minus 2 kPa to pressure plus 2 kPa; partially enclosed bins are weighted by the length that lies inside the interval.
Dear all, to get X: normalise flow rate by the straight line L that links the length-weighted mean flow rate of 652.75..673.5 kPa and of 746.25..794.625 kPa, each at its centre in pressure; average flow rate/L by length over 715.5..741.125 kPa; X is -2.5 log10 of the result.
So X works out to 0.18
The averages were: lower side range 12.6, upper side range 13.6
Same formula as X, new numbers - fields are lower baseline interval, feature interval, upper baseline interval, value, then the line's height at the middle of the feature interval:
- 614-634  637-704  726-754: 0.05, 12.6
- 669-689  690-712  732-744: 0.29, 12.2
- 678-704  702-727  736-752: 0.22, 11.7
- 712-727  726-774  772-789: -0.10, 11.9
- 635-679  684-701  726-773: 0.19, 12.8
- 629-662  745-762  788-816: -0.21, 11.2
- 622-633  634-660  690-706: -0.07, 11.9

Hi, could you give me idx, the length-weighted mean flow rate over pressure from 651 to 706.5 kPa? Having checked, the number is 11.6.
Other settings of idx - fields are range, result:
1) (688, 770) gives 11.5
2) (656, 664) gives 12.7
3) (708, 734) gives 10.4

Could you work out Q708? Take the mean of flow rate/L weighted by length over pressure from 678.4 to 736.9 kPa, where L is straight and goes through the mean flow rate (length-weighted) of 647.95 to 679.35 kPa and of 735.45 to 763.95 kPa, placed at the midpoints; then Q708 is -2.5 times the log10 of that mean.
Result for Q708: 0.22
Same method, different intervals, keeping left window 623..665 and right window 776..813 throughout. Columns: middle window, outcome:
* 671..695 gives 0.03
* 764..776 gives -0.21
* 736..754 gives -0.07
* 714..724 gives 0.19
